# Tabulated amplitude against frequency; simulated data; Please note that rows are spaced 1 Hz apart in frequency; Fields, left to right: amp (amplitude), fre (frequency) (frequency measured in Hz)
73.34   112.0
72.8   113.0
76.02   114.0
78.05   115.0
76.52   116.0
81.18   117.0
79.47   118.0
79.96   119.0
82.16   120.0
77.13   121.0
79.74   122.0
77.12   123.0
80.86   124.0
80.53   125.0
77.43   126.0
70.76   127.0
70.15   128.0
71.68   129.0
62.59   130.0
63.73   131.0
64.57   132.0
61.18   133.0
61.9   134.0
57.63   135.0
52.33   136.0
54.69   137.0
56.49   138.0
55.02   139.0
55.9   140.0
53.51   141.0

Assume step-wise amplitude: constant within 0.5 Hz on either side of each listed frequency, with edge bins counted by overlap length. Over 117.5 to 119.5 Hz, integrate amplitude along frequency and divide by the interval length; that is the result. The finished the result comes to 79.7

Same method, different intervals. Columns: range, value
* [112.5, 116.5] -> 75.8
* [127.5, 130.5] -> 68.1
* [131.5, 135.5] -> 61.3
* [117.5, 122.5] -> 79.7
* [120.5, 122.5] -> 78.4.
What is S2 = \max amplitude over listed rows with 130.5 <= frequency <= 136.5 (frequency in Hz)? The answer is 64.57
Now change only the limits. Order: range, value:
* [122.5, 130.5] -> 80.86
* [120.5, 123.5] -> 79.74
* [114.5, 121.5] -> 82.16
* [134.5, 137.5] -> 57.63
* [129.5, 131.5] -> 63.73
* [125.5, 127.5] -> 77.43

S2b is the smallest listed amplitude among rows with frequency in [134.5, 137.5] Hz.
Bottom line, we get 52.33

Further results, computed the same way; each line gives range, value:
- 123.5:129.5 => 70.15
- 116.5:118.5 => 79.47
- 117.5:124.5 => 77.12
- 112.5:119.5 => 72.8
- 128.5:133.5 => 61.18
